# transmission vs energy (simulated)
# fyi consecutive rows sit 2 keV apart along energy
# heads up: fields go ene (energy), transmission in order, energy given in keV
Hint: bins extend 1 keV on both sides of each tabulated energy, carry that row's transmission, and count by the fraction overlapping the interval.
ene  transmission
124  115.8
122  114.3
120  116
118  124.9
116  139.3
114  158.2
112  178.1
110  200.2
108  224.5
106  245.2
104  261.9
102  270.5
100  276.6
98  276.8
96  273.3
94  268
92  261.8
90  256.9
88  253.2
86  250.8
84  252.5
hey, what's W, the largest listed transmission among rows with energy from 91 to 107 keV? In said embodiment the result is 276.8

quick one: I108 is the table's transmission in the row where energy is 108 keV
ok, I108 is 224.5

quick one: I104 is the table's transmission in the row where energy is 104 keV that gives 261.9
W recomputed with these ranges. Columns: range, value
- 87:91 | 256.9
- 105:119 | 245.2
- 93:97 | 273.3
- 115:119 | 139.3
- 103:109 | 261.9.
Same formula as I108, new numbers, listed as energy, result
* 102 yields 270.5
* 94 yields 268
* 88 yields 253.2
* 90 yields 256.9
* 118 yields 124.9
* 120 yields 116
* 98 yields 276.8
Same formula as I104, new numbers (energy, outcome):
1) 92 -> 261.8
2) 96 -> 273.3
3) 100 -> 276.6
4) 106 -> 245.2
